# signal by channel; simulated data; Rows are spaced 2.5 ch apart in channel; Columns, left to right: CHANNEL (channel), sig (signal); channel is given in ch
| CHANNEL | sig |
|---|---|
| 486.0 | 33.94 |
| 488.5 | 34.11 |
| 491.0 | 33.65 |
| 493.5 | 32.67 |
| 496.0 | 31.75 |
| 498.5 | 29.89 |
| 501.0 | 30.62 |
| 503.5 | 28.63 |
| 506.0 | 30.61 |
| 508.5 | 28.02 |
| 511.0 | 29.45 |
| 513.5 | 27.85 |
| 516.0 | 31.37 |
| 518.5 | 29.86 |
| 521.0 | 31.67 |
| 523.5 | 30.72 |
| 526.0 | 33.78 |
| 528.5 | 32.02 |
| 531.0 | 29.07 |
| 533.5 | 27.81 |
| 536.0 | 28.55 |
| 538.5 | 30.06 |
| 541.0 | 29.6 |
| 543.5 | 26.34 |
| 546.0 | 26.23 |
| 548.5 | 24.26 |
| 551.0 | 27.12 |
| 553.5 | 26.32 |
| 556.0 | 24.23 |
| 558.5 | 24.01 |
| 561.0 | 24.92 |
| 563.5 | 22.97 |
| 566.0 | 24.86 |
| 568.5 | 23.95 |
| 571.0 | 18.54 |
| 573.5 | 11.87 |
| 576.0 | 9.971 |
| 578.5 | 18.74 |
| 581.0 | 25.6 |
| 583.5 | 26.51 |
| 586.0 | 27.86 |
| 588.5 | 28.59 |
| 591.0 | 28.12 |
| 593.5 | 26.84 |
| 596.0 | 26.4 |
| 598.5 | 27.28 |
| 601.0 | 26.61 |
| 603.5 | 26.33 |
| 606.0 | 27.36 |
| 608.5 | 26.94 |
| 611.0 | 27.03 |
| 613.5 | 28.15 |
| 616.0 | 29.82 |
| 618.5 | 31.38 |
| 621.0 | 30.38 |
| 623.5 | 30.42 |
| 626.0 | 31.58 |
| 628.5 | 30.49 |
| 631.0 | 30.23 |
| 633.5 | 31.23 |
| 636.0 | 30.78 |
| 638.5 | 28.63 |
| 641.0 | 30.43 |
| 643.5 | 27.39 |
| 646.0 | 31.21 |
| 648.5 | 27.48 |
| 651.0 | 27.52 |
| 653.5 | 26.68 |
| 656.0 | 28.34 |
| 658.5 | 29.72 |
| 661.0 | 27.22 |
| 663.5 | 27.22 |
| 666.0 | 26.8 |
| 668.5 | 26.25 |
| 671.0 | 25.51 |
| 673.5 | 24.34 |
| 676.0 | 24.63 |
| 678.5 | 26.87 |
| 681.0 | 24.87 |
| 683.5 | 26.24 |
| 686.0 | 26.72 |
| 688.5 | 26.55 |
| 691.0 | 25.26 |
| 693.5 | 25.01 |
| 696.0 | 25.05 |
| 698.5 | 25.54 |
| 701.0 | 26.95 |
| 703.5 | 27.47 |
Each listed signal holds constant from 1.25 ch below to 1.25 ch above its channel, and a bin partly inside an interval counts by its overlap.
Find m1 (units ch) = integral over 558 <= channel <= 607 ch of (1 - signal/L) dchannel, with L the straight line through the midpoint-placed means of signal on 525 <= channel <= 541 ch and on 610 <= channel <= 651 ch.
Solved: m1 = 9.94 ch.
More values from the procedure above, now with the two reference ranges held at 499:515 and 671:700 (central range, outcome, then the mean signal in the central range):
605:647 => -4.44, 29.6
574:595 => 3.05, 23.6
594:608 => 0.26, 26.8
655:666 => -0.80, 28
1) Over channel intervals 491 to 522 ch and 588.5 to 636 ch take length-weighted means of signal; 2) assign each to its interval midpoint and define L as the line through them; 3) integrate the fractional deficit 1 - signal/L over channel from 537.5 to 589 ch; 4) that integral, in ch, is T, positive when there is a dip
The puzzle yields 9.9 ch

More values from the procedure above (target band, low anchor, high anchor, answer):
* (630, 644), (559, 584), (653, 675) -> -2.70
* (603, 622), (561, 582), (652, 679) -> -4.71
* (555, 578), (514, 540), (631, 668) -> 7.21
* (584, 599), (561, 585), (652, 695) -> -4.00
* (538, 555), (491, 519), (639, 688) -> 1.42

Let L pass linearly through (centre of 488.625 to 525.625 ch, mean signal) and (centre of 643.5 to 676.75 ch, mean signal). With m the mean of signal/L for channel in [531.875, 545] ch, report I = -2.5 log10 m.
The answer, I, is 0.056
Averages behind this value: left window 30.7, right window 27.2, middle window 28.4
